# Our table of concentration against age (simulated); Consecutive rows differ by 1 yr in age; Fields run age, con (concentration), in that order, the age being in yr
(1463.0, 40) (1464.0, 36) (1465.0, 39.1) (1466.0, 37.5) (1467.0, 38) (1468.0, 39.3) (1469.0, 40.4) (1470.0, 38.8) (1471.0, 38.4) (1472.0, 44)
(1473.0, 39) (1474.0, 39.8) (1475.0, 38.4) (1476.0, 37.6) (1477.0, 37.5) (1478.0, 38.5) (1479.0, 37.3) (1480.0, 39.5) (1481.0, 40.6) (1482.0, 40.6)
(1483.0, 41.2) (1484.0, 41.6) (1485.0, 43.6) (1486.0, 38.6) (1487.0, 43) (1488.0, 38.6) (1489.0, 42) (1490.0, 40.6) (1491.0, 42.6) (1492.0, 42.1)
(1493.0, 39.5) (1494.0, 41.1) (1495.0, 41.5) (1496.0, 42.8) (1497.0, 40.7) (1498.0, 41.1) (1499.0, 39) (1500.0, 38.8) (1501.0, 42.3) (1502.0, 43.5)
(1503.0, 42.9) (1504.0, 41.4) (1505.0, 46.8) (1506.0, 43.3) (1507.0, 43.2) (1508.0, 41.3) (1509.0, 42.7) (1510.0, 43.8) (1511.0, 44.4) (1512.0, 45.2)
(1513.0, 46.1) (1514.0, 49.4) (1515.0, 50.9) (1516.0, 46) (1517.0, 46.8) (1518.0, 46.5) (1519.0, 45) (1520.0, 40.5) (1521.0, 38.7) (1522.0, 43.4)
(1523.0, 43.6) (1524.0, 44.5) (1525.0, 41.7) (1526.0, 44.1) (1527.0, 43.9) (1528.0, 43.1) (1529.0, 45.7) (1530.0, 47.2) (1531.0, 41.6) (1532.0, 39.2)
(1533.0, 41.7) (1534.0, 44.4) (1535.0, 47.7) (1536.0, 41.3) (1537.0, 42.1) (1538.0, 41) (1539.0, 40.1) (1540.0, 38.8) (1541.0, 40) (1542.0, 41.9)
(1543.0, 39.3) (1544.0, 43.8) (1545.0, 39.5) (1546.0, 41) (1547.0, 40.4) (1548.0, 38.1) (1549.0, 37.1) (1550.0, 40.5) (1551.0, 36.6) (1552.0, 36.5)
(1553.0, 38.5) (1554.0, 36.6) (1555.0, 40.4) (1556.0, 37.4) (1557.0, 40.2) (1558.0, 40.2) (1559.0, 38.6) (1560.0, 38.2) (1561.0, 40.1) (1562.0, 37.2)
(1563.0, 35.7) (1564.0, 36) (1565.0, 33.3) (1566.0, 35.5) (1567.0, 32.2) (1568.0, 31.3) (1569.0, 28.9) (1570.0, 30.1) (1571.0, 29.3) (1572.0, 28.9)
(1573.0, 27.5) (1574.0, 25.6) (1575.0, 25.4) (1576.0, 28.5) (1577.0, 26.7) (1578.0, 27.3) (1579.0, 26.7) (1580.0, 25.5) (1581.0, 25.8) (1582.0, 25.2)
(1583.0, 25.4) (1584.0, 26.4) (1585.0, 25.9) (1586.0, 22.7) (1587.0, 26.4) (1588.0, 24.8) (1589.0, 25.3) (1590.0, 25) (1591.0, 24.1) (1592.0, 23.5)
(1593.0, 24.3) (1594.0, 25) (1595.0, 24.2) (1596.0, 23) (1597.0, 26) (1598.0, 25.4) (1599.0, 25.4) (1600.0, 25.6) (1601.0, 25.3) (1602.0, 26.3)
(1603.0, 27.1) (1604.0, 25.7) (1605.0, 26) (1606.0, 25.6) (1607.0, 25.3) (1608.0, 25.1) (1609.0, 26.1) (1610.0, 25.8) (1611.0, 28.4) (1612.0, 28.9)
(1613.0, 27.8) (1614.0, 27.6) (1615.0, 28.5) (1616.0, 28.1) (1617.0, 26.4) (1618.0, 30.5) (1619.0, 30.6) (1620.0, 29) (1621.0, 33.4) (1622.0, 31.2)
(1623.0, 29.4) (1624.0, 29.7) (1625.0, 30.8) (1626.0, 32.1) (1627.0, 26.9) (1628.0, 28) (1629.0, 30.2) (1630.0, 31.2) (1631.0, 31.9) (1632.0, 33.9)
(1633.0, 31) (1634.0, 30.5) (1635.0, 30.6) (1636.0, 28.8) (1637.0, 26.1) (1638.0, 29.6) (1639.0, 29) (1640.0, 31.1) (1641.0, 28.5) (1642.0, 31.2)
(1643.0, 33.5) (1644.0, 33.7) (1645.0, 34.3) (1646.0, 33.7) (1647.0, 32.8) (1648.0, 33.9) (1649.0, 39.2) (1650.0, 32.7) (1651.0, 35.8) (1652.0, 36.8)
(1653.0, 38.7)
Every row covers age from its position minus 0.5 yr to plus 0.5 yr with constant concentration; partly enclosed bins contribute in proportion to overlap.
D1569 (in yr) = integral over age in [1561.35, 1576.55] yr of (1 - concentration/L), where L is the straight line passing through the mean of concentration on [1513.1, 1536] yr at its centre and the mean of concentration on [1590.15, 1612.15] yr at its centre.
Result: 1.1 yr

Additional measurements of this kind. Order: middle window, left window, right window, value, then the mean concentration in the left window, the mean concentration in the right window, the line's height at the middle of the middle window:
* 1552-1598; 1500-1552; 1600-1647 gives 8.0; 42.7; 29.2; 35.9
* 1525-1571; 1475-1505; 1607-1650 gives -3.5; 40.8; 30.2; 36.3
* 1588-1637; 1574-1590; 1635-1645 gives 1.1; 25.8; 30.4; 28.2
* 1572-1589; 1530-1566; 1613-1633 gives 4.5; 39.6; 29.9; 35.4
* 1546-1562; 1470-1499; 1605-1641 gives -1.8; 40.4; 29.1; 34.7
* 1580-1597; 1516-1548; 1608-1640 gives 4.7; 42.5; 29.4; 34.4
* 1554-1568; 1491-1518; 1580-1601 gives -2.6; 43.4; 25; 31.3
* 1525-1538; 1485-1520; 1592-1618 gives -1.7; 43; 26.1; 38.2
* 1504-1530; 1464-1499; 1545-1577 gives -4.6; 40.1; 35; 37.8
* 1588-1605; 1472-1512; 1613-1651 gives 4.2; 41.2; 30.8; 33.5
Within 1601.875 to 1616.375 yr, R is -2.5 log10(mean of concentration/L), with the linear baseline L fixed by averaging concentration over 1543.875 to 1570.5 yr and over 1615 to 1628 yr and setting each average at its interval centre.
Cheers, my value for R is 0.16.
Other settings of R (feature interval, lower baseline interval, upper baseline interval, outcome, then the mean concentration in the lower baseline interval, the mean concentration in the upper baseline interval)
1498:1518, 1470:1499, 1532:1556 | -0.10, 40.4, 40.2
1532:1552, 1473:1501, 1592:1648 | -0.15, 40.3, 28.7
